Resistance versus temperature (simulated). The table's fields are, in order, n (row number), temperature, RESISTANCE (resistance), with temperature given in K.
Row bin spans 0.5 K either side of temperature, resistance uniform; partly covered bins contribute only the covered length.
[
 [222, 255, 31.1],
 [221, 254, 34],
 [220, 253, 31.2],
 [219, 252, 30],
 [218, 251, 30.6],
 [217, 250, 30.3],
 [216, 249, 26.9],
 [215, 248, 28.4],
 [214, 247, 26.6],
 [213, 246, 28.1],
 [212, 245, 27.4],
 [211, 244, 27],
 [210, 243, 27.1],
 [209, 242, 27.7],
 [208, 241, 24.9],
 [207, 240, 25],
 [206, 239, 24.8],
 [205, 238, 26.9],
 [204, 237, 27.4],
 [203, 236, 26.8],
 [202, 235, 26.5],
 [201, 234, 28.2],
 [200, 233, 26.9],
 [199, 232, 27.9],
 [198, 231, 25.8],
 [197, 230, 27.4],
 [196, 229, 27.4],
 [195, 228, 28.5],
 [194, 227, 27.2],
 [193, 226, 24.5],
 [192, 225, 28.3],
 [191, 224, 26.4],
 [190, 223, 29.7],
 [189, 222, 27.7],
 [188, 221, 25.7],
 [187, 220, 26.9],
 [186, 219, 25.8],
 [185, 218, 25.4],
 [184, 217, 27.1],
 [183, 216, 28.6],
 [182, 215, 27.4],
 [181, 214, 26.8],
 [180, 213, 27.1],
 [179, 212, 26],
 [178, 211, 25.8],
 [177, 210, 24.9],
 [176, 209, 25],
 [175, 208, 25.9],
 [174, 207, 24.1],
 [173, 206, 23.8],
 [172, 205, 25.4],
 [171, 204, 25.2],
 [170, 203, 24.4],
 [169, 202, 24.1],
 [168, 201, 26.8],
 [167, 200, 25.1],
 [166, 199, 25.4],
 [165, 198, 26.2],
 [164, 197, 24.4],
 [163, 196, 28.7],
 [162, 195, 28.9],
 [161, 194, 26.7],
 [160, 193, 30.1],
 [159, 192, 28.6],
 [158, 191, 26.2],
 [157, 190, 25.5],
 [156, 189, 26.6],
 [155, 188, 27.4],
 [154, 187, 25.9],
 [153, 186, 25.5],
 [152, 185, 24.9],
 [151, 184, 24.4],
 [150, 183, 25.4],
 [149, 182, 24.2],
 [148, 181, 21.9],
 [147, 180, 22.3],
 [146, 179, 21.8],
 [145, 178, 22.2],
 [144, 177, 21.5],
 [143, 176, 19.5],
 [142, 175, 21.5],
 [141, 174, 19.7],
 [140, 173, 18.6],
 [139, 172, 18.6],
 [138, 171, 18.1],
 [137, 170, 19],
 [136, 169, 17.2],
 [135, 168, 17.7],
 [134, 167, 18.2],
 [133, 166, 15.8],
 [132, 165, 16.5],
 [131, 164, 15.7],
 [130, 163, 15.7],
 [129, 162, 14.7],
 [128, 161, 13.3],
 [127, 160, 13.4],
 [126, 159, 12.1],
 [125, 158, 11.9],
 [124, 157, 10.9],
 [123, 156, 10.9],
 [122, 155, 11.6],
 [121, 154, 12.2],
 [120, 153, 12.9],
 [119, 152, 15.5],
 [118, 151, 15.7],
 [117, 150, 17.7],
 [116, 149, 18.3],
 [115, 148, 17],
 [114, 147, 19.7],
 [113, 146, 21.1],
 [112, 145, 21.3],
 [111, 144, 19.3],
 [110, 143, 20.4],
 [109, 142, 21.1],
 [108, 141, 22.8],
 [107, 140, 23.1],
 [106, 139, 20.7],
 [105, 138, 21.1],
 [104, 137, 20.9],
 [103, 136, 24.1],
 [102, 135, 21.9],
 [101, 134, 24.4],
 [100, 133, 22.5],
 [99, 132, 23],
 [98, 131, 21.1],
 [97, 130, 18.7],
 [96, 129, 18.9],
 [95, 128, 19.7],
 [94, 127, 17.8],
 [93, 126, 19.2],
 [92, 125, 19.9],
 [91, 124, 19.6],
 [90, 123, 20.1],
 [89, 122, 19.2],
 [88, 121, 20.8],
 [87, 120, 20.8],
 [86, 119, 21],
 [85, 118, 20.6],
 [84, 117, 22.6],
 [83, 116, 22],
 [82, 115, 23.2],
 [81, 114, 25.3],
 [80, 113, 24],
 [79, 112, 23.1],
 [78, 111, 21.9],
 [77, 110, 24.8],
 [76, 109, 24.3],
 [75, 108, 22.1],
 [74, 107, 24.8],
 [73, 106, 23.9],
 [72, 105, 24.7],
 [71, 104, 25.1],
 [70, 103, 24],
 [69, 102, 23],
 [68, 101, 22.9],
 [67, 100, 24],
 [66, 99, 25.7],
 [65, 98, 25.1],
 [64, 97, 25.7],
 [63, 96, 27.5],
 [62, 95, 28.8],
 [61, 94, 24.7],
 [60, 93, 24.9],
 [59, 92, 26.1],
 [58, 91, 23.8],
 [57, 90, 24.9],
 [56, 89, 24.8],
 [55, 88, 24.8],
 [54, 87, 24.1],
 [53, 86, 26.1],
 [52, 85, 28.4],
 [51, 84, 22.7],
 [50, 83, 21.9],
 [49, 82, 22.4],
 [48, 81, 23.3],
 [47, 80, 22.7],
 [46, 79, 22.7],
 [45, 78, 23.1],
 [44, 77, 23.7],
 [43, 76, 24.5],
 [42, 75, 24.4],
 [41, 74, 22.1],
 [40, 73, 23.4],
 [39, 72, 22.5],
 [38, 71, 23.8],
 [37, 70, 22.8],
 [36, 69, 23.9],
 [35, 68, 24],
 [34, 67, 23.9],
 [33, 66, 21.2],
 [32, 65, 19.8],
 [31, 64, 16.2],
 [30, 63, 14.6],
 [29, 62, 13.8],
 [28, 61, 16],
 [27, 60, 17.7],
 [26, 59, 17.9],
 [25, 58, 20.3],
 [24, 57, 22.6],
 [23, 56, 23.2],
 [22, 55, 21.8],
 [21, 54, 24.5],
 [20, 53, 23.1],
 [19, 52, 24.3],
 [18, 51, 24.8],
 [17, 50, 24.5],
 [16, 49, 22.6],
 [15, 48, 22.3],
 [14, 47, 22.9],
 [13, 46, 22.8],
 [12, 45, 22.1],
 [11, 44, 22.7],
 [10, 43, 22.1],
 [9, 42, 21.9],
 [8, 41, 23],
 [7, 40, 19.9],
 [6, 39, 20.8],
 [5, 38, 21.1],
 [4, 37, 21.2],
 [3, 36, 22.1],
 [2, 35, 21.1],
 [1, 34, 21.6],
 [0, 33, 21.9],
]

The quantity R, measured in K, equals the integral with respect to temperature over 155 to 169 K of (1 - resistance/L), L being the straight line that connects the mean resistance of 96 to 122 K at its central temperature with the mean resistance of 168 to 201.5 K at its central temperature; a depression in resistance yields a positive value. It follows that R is 5.5 K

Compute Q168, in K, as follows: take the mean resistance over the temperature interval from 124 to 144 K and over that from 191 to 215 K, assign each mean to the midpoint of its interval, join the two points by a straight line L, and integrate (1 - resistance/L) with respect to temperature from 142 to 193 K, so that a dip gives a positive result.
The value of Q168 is 9.46 K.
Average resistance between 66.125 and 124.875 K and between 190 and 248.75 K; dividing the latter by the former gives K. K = 1.1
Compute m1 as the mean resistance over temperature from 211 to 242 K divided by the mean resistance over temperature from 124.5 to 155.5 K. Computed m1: 1.4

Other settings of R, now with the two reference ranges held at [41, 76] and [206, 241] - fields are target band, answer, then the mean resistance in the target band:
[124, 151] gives 3.98 K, 20.5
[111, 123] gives 0.75 K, 22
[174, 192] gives 1.04 K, 23.9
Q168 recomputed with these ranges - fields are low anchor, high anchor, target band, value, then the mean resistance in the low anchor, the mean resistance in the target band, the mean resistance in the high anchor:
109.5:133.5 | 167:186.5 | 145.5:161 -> 4.8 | 21.2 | 14.7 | 21.2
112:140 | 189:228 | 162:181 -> 4.2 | 21.3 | 18.8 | 26.4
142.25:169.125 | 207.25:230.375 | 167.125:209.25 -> -4.7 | 15.8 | 23.9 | 26.7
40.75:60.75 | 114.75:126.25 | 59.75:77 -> 0.7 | 22.3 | 21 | 20.7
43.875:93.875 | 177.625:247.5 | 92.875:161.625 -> 9.5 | 22.6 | 20.6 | 26.2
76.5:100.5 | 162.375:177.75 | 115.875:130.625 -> 1.3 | 24.7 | 20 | 18.3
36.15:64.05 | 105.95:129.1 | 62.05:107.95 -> -4.7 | 21.2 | 23.6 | 21.7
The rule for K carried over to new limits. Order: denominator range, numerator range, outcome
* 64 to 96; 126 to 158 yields 0.79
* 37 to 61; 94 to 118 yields 1.10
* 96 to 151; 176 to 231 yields 1.18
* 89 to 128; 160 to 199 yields 0.95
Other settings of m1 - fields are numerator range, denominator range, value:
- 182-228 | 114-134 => 1.26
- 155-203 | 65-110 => 0.88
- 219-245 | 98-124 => 1.17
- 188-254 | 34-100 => 1.18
